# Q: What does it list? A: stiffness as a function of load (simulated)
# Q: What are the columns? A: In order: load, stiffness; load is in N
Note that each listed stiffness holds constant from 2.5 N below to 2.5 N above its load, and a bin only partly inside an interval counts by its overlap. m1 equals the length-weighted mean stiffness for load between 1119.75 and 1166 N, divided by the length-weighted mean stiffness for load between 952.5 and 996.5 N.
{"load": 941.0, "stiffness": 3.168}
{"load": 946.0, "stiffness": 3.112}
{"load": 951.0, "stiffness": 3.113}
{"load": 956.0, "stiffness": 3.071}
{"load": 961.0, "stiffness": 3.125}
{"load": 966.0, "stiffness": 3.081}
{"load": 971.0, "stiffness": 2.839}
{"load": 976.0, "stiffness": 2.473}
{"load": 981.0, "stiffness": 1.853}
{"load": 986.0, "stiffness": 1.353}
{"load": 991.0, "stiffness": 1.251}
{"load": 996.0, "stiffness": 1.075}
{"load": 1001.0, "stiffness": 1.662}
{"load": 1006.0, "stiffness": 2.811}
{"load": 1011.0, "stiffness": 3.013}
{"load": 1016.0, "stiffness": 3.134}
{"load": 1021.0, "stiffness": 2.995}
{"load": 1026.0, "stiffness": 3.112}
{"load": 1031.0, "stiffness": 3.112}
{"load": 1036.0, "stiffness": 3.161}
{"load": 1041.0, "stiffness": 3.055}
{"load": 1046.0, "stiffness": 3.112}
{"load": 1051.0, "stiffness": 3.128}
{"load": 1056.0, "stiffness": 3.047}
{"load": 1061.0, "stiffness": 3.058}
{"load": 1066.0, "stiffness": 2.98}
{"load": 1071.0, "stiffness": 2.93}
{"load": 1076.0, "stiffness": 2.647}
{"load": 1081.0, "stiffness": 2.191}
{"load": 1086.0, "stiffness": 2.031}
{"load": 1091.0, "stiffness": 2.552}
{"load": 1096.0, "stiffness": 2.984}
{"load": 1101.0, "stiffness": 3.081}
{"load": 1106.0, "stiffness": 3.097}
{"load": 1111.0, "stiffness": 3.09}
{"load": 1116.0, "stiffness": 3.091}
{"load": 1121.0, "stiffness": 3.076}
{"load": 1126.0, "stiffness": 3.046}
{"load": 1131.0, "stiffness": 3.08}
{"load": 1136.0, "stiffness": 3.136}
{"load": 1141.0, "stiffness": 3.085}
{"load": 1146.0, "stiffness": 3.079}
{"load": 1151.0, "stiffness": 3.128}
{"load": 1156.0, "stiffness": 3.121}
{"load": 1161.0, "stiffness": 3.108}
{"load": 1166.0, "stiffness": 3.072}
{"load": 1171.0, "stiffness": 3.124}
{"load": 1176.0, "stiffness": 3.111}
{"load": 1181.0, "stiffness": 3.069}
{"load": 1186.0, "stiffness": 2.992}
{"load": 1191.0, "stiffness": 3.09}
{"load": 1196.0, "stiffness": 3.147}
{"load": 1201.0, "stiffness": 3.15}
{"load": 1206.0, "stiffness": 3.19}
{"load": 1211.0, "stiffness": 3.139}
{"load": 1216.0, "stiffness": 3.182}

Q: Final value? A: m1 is 1.34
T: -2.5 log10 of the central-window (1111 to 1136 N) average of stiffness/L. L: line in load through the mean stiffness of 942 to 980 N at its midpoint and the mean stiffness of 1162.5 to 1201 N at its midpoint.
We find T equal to -0.01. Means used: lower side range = 2.94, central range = 3.08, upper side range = 3.09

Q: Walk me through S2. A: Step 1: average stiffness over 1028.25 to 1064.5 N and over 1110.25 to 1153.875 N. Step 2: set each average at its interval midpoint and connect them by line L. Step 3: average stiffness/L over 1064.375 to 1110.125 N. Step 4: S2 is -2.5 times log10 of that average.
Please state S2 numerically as 0.14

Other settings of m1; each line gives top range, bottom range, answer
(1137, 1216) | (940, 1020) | 1.24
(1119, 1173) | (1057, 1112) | 1.11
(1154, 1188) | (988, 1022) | 1.38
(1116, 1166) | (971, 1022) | 1.43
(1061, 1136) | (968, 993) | 1.44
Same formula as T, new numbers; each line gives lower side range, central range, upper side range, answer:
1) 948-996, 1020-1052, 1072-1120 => -0.20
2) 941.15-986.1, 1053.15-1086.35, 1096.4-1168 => 0.08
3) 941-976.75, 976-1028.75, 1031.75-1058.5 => 0.34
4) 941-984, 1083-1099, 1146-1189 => 0.18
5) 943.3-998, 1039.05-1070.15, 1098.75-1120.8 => -0.09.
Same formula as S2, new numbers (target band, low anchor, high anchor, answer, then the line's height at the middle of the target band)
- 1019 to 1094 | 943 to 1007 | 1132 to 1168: -0.068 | 2.71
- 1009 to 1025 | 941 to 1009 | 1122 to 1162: -0.184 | 2.58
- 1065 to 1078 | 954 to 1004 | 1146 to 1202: -0.093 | 2.61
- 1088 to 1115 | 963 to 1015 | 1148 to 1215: -0.086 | 2.72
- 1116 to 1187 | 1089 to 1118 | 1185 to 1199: -0.017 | 3.04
